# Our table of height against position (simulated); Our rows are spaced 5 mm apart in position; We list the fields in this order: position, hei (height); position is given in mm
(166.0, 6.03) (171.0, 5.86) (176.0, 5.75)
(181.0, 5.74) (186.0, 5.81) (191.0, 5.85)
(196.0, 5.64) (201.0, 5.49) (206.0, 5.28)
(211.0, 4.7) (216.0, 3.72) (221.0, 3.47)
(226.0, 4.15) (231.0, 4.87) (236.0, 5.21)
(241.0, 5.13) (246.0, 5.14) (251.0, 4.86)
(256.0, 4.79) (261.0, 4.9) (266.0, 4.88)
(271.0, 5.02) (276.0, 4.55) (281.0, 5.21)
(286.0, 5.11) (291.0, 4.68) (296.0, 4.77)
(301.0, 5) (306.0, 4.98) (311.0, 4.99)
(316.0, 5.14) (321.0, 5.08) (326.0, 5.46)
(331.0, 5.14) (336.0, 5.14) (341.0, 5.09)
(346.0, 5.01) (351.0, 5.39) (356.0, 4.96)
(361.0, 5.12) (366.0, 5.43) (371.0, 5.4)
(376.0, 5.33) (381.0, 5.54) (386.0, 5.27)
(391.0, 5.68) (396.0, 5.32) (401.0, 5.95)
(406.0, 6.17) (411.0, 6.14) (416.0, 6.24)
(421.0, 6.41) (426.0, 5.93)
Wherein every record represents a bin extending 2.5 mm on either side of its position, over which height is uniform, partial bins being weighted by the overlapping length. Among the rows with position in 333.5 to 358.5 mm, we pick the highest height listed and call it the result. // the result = 5.39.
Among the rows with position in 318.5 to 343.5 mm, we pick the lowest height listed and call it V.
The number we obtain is 5.08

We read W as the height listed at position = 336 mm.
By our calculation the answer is 5.14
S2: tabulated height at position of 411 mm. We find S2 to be 6.14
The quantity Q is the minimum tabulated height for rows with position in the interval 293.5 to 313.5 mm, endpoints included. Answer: 4.77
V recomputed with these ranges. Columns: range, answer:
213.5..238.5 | 3.47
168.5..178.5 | 5.75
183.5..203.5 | 5.49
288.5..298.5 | 4.68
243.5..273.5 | 4.79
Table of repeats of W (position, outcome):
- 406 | 6.17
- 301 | 5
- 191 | 5.85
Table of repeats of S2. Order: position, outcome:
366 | 5.43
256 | 4.79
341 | 5.09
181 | 5.74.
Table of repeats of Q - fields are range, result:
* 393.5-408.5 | 5.32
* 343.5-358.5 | 4.96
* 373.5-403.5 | 5.27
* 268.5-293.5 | 4.55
